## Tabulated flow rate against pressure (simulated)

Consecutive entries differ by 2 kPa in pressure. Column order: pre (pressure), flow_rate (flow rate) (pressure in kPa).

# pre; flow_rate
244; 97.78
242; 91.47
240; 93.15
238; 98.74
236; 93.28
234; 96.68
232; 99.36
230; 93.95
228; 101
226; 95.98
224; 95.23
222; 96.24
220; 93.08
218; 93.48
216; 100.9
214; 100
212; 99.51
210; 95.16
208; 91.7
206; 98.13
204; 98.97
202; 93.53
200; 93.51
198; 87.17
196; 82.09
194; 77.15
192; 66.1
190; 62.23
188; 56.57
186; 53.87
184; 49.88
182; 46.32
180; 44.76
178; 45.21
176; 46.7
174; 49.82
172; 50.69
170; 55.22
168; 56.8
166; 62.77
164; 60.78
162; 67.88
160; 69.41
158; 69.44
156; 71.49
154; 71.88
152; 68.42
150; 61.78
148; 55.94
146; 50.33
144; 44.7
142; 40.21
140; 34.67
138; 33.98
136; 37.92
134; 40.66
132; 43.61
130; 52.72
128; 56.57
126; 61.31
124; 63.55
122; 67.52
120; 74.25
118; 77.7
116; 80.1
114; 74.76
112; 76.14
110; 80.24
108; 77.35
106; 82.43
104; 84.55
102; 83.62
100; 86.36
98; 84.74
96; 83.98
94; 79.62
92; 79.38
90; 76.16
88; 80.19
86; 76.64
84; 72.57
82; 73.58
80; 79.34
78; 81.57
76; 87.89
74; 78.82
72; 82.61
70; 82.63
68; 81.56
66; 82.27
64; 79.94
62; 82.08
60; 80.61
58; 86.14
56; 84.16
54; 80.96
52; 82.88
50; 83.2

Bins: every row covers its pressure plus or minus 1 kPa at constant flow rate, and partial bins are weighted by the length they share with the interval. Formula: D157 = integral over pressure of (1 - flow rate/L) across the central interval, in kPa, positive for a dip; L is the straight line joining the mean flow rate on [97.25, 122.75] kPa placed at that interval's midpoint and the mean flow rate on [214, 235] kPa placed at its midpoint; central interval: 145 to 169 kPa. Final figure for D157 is 6.3 kPa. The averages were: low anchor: 79.3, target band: 63.9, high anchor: 96.8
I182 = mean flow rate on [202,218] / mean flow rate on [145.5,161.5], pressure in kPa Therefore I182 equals 1.5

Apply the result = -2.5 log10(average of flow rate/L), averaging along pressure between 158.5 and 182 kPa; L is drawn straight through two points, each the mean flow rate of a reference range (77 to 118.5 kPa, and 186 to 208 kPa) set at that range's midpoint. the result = 0.41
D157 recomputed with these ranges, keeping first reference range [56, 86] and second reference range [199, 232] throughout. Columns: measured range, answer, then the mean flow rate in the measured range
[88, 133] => 5.7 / 74.1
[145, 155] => 3.1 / 61.7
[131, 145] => 7.7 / 39.4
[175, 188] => 6.2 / 48.5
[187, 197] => 2.7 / 68.8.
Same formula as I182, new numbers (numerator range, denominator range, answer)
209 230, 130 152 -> 2.11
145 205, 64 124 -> 0.81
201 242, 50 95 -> 1.19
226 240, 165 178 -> 1.83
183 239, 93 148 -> 1.36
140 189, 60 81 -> 0.68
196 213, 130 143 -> 2.37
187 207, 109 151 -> 1.42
